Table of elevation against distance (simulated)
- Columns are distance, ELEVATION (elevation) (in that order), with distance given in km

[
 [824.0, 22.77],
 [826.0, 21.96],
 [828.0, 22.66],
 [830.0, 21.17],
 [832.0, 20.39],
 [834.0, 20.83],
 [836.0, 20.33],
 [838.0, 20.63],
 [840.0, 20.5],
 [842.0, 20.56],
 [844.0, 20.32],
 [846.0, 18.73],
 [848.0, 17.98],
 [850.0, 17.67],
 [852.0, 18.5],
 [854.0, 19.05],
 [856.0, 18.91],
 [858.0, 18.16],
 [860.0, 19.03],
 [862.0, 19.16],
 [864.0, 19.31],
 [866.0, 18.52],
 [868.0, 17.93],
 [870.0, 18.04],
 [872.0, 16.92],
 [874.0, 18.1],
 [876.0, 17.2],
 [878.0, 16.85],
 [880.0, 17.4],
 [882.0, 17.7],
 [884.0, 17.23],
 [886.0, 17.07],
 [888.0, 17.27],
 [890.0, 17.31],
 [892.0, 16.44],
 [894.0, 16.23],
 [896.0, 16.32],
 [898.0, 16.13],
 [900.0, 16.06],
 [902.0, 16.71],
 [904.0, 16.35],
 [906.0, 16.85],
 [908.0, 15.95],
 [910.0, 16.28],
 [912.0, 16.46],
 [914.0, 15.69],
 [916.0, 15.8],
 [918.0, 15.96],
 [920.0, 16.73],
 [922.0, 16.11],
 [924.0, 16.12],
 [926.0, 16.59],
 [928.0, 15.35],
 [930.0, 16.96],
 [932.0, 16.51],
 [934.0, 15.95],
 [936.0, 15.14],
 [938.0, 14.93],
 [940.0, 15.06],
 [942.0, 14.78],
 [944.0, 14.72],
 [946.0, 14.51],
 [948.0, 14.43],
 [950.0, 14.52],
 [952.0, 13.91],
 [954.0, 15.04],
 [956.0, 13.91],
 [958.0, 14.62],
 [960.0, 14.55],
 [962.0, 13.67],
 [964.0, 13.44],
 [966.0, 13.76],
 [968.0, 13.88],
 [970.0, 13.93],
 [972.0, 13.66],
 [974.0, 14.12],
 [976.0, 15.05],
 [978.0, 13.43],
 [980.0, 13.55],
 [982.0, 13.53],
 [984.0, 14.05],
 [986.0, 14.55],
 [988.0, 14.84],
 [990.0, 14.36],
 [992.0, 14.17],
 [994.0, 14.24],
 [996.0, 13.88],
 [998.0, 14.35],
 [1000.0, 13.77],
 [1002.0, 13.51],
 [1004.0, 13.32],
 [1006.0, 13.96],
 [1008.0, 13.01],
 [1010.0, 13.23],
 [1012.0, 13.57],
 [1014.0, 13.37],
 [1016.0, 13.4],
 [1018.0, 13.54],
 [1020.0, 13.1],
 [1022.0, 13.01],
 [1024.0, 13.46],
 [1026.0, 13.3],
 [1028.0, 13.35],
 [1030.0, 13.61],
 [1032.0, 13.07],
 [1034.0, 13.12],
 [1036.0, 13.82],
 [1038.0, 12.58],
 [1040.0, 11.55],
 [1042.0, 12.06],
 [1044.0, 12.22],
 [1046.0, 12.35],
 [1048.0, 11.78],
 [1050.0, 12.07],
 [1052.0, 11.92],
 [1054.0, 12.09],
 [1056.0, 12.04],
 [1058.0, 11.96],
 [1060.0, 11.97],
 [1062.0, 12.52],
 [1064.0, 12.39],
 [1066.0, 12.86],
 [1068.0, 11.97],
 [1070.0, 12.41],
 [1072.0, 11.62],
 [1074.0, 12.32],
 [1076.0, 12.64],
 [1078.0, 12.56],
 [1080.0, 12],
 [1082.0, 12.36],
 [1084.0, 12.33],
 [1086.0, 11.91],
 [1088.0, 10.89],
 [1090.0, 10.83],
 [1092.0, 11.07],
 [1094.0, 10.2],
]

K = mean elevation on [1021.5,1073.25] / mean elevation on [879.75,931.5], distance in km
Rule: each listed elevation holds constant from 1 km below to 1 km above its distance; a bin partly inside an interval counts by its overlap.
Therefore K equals 0.76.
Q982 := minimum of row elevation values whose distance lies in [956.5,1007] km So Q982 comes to 13.32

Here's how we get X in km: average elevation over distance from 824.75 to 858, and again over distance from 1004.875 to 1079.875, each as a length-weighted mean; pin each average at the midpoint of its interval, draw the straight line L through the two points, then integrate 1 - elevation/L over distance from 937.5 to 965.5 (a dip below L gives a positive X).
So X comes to 2.8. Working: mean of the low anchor 20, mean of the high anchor 12.7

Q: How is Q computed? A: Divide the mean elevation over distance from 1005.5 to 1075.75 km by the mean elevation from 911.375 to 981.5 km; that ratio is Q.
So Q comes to 0.85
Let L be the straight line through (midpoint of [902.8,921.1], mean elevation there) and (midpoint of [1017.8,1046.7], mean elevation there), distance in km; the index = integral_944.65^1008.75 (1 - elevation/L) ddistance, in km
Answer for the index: 1.7 km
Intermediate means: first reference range 16.2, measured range 14.1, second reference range 12.9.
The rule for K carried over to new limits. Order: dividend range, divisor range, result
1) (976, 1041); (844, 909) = 0.77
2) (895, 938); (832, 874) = 0.85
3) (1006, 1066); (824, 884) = 0.67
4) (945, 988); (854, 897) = 0.80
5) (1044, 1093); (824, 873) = 0.62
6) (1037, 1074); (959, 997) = 0.86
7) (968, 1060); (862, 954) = 0.81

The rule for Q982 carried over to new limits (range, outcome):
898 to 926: 15.69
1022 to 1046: 11.55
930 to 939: 14.93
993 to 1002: 13.51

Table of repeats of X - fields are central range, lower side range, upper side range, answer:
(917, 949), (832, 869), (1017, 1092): 1.71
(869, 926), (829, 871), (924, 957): 1.48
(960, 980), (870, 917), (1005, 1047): 0.99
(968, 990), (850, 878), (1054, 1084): 1.22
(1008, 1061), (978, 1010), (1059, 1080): 1.21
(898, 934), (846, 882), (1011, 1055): 0.58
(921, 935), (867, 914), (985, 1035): -0.32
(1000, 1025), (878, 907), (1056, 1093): 0.49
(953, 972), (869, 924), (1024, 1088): 1.09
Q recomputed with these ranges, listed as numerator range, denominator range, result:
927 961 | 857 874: 0.82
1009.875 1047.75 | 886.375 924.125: 0.79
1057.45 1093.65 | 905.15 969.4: 0.79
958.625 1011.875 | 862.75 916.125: 0.82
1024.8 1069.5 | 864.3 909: 0.73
